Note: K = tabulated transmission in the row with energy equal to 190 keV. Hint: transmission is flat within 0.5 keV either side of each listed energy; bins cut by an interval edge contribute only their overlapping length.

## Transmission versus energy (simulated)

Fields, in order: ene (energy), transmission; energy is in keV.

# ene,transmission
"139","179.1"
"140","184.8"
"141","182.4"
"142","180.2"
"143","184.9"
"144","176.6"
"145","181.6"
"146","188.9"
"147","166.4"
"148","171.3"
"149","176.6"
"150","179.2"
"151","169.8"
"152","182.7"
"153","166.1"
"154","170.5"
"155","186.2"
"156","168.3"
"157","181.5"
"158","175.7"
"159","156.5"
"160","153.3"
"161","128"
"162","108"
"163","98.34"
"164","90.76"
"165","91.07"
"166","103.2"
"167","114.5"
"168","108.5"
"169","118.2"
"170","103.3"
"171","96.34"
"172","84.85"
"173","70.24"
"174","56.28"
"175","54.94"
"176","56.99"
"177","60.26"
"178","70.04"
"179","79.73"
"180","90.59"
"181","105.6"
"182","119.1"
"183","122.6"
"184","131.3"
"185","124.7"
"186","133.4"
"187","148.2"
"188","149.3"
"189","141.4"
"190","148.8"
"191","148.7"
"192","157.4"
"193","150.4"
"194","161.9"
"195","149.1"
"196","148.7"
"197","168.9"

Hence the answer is 148.8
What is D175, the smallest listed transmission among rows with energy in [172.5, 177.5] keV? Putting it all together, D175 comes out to 54.94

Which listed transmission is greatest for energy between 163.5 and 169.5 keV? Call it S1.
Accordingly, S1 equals 118.2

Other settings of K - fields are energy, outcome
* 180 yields 90.59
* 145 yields 181.6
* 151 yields 169.8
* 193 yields 150.4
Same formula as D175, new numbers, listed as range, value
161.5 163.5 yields 98.34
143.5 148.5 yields 166.4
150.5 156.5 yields 166.1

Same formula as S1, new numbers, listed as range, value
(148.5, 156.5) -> 186.2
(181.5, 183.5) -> 122.6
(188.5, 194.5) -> 161.9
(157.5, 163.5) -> 175.7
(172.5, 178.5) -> 70.24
